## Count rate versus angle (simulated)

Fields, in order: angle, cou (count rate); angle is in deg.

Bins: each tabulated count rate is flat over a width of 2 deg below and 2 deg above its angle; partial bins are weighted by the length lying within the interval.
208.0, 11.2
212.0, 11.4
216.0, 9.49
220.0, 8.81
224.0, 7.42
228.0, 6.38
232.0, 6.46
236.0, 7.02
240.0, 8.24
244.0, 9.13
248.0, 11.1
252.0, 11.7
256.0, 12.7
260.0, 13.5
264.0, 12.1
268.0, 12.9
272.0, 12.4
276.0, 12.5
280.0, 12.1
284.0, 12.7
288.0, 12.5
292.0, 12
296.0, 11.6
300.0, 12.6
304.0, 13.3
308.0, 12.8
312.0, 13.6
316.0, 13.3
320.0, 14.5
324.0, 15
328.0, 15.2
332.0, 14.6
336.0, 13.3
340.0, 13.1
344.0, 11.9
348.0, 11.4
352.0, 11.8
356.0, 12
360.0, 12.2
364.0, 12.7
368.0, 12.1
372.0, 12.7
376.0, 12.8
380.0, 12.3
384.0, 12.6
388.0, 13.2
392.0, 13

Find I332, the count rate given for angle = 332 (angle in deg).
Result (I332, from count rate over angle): 14.6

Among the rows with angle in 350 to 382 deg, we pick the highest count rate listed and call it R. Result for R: 12.8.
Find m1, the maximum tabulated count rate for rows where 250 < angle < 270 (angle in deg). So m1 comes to 13.5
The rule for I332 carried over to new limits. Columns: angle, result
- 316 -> 13.3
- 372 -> 12.7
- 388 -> 13.2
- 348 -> 11.4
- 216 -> 9.49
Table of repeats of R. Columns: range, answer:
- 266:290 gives 12.9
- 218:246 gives 9.13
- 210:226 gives 11.4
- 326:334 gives 15.2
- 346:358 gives 12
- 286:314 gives 13.6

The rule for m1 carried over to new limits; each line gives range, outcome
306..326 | 15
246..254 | 11.7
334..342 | 13.3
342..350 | 11.9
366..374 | 12.7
